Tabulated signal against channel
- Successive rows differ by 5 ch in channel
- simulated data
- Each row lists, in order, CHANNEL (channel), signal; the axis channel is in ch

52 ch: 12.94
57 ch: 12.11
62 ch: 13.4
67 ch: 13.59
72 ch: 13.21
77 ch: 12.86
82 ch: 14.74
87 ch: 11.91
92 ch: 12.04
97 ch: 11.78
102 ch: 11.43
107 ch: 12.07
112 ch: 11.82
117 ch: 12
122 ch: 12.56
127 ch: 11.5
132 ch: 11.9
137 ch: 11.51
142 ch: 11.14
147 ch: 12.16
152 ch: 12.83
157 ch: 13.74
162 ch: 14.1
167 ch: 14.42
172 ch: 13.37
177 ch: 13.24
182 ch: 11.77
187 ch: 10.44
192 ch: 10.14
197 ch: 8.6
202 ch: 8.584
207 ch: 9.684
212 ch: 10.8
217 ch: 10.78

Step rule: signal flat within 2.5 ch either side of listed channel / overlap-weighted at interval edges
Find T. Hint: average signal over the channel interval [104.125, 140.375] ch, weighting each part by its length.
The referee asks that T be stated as 11.9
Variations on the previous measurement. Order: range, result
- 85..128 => 11.9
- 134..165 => 12.6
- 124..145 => 11.6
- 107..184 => 12.5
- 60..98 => 13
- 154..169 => 14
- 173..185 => 12.5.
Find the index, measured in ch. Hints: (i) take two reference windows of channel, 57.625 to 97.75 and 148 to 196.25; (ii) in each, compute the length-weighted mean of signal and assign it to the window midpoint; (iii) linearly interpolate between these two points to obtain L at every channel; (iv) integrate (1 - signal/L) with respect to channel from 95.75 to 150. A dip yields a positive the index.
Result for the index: 3.93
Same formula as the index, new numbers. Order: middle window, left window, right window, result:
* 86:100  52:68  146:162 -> 1.2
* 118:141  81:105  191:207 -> -1.4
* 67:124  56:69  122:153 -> 0.5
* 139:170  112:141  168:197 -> -3.4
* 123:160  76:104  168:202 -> -1.2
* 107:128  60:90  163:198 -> 1.2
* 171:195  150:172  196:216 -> 0.3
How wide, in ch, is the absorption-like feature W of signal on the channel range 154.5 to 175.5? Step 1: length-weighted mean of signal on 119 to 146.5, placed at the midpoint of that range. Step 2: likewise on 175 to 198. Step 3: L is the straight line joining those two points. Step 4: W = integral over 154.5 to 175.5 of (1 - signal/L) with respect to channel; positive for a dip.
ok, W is -4.9 ch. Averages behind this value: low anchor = 11.8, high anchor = 10.9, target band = 13.9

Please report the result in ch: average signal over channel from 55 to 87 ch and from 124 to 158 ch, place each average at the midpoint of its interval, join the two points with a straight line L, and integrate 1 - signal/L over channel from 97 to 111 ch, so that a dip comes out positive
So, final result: 1.00 ch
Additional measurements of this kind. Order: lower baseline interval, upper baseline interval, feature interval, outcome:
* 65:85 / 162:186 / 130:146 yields 2.1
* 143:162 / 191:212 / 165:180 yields -2.8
